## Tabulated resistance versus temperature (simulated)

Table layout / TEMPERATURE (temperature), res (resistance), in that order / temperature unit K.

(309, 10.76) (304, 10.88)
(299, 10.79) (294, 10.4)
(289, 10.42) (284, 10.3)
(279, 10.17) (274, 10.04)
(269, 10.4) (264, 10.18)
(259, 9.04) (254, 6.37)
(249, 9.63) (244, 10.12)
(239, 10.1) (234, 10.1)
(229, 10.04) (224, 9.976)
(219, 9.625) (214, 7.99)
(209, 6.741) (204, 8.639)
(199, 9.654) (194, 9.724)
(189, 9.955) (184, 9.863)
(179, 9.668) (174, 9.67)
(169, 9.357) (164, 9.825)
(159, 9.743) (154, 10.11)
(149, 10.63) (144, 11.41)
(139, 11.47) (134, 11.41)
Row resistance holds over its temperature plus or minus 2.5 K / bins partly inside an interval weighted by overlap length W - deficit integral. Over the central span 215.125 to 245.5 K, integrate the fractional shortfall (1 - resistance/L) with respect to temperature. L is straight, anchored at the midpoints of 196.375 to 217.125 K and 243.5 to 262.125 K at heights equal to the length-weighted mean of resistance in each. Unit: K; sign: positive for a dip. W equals -5.0 K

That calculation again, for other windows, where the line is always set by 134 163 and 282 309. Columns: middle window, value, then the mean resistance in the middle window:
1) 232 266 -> 4.1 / 9.34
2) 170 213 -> 5.9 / 9.2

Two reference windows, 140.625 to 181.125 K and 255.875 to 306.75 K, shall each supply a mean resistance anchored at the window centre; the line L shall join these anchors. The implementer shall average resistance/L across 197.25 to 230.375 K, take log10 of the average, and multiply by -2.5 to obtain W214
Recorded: 0.14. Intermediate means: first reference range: 10.1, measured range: 8.9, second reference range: 10.2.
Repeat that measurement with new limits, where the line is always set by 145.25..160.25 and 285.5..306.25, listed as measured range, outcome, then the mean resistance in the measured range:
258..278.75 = 0.06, 10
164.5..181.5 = 0.08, 9.6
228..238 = 0.04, 10.1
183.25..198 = 0.06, 9.83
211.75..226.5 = 0.14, 9.22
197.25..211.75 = 0.25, 8.27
